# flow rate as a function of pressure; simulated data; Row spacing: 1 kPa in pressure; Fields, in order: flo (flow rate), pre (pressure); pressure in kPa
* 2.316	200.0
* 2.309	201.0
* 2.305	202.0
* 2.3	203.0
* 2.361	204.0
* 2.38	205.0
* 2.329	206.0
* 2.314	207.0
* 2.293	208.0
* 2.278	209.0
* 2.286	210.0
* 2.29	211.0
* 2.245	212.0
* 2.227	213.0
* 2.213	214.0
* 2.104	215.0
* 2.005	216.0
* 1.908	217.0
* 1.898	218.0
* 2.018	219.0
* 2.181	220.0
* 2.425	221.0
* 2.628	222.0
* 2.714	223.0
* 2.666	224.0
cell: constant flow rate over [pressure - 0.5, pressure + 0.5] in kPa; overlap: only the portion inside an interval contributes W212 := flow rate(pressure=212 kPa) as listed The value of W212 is 2.245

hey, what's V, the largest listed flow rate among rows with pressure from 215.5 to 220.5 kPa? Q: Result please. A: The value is 2.181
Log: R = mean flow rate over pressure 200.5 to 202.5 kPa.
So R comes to 2.31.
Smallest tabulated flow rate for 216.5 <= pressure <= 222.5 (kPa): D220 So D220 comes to 1.898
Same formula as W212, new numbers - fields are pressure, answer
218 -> 1.898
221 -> 2.425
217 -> 1.908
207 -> 2.314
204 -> 2.361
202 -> 2.305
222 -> 2.628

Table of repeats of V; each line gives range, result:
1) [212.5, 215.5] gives 2.227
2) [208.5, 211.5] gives 2.29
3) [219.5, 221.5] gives 2.425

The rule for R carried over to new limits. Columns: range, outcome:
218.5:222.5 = 2.31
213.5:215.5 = 2.16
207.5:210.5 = 2.29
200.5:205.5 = 2.33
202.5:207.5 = 2.34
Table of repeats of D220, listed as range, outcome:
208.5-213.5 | 2.227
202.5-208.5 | 2.293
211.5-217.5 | 1.908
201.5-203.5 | 2.3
